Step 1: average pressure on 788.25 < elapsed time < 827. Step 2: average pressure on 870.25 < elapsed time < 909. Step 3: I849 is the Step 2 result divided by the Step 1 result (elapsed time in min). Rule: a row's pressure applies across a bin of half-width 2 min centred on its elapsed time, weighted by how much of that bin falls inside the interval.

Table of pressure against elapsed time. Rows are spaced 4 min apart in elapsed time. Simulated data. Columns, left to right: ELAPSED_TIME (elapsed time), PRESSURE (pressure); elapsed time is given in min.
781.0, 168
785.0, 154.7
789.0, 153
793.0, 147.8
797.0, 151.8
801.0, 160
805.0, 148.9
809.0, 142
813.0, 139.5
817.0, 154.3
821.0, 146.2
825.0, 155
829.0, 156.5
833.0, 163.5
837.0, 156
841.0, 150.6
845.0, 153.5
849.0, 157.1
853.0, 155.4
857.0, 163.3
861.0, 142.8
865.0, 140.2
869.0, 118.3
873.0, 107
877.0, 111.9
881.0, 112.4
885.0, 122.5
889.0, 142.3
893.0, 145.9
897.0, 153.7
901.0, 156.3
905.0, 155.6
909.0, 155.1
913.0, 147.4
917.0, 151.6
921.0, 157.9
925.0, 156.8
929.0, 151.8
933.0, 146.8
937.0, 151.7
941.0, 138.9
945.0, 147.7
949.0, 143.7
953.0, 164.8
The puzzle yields 0.9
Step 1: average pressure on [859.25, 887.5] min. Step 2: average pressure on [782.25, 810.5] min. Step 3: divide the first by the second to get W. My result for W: 0.81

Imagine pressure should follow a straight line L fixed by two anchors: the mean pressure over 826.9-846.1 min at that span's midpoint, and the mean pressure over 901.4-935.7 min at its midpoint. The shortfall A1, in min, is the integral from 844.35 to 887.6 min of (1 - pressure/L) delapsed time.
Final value 5.7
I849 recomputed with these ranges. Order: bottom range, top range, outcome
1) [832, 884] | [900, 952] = 1.08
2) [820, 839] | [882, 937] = 0.96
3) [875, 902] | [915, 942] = 1.13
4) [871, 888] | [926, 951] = 1.28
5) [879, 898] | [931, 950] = 1.09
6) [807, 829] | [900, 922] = 1.04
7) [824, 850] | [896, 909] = 1.00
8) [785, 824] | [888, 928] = 1.02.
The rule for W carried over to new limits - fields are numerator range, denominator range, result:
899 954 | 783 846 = 1.00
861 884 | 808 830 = 0.81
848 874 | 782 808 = 0.92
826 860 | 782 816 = 1.04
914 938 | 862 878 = 1.26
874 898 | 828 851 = 0.83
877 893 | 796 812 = 0.84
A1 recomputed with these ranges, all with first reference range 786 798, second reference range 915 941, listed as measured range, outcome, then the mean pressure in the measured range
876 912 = 2.6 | 141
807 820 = 0.5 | 145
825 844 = -0.6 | 156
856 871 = 1.2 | 140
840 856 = -0.4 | 155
